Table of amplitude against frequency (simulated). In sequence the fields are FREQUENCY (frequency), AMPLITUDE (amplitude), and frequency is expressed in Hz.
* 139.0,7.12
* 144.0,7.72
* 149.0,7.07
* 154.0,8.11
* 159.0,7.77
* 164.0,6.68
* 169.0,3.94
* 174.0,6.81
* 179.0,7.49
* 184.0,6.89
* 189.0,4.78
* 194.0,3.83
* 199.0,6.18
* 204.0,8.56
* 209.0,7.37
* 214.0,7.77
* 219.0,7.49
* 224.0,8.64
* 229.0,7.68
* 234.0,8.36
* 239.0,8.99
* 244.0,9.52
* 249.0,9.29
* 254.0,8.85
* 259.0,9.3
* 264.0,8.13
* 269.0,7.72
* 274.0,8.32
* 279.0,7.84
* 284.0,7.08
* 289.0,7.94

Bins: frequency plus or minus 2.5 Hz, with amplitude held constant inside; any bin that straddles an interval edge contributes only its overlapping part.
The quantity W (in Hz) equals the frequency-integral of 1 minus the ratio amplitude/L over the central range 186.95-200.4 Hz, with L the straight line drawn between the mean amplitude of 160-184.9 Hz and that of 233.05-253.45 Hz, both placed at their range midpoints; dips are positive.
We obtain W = 4.5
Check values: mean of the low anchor 6.41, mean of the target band 4.83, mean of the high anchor 9.07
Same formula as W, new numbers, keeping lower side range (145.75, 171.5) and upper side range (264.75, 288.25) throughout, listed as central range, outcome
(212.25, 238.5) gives -2.6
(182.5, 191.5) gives 1.6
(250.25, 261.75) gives -2.2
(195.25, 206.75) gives 0.2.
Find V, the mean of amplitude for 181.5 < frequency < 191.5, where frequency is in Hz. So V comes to 5.83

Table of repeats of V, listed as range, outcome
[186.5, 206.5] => 5.84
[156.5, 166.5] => 7.22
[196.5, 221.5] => 7.47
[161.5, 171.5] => 5.31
